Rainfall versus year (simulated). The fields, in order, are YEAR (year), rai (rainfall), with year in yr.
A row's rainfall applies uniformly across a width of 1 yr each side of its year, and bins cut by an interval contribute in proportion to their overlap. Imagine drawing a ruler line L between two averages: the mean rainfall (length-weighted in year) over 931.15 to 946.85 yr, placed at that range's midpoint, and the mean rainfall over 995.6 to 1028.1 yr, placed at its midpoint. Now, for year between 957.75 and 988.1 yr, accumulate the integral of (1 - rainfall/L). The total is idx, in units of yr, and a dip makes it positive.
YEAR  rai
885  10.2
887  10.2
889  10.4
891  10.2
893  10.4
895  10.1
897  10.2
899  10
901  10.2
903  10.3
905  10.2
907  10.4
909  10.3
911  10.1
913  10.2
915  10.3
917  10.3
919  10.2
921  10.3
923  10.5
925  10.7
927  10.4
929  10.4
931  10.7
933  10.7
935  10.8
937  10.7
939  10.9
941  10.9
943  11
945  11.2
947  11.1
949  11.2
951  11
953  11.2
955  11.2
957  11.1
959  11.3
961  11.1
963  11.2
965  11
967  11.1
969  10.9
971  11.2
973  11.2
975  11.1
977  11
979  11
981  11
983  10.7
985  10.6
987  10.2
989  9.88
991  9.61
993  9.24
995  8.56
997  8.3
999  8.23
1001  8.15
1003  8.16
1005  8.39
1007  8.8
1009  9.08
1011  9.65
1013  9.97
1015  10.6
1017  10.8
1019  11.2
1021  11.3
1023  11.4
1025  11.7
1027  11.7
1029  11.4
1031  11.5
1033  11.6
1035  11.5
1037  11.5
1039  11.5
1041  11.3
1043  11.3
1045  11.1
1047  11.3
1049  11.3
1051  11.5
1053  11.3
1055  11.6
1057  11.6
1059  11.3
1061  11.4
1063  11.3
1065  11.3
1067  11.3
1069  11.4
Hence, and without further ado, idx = -1.7 yr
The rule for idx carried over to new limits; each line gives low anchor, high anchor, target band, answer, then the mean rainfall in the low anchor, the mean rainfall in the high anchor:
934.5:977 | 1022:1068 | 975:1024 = 6.06 yr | 11.1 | 11.4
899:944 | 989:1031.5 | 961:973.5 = -1.15 yr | 10.5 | 9.87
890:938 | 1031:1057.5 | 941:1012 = 3.69 yr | 10.4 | 11.4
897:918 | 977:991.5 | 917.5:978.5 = -3.15 yr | 10.2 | 10.5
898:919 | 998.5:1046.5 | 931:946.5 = -0.86 yr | 10.2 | 10.5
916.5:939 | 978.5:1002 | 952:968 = -1.75 yr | 10.5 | 9.59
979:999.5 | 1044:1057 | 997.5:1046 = 0.72 yr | 9.73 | 11.4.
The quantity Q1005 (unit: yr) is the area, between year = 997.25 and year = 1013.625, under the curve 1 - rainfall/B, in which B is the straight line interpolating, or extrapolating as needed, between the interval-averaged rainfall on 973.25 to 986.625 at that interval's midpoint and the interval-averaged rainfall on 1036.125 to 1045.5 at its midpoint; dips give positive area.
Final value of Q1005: 3.4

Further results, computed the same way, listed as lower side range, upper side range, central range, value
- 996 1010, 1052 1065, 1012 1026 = -2.5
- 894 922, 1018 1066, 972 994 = 0.8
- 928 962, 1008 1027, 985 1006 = 3.6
